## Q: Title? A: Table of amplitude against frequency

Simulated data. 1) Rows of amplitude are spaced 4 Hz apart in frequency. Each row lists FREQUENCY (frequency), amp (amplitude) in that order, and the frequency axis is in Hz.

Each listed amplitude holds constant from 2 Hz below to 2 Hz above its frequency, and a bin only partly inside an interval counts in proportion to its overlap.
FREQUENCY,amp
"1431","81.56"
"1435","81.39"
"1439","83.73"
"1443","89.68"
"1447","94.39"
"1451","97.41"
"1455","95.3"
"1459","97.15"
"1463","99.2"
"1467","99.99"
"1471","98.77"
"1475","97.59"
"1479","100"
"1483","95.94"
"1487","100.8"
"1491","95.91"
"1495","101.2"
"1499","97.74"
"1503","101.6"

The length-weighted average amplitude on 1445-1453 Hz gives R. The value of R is 95.9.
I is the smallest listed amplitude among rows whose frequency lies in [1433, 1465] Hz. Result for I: 81.39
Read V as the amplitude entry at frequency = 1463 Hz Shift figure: 99.2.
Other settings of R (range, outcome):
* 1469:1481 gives 98.8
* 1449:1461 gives 96.6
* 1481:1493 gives 97.5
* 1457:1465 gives 98.2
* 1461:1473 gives 99.3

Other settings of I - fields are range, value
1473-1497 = 95.91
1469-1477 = 97.59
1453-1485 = 95.3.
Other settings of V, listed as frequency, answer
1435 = 81.39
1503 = 101.6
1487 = 100.8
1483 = 95.94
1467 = 99.99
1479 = 100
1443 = 89.68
